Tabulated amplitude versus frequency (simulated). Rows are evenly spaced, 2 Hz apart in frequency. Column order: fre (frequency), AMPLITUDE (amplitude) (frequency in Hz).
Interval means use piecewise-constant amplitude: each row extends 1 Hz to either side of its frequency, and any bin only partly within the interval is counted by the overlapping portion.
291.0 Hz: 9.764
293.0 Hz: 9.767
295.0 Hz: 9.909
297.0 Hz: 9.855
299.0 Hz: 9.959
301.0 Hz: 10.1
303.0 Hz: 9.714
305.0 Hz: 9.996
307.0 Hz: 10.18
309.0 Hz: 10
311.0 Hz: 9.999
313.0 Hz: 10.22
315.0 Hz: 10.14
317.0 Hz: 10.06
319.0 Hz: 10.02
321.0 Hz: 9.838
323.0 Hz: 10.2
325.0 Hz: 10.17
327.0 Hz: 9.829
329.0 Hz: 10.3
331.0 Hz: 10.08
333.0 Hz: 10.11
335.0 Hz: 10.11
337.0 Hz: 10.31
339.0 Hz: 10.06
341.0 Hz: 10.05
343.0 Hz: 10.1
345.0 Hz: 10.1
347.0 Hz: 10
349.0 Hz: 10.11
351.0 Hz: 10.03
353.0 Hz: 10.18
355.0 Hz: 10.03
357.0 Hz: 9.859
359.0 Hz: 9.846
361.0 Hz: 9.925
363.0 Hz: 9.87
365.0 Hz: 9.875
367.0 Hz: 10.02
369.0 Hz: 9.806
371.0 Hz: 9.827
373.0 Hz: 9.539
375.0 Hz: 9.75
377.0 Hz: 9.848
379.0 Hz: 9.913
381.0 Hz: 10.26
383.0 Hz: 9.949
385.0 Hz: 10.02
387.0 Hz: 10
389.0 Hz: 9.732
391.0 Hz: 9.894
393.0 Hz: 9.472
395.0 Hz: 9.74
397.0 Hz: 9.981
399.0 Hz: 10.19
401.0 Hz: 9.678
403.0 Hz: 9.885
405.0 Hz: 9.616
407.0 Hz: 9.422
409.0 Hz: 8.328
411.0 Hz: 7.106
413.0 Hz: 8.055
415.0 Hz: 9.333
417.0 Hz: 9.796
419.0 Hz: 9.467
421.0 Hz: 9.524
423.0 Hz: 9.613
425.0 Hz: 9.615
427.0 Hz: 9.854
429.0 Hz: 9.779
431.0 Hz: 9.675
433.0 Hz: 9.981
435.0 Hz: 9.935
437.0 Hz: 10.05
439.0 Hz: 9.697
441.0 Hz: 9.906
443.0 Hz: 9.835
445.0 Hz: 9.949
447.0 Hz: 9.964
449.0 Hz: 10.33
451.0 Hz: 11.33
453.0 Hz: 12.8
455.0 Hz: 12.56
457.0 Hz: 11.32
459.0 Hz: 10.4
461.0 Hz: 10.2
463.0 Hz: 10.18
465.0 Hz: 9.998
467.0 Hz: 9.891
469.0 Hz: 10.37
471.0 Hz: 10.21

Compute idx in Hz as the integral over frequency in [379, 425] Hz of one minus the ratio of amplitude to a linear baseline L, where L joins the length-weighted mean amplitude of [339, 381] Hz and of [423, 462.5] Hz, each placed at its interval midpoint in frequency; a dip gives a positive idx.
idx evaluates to 2.9 Hz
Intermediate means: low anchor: 9.94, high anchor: 10.4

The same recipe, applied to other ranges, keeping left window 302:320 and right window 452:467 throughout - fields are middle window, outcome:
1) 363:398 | 2.1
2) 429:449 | 1.8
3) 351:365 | 0.5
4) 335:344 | 0.1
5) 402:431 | 3.9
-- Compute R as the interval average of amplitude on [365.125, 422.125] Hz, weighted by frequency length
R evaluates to 9.58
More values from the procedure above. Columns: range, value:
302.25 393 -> 9.99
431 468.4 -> 10.4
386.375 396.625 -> 9.77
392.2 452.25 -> 9.65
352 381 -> 9.89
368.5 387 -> 9.89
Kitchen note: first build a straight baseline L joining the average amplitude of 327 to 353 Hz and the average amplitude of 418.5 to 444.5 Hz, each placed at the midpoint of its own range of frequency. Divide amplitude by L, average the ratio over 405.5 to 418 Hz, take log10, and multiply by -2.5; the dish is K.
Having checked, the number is 0.13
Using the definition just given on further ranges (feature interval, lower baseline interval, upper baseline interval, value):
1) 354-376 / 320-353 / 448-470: 0.05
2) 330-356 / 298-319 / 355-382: -0.02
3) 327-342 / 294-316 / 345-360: -0.01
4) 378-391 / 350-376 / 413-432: -0.02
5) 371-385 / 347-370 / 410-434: -0.01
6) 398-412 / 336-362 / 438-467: 0.13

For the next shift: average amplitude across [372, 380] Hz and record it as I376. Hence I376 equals 9.76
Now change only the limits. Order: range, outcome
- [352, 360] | 9.98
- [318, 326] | 10.1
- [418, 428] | 9.61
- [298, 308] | 9.99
